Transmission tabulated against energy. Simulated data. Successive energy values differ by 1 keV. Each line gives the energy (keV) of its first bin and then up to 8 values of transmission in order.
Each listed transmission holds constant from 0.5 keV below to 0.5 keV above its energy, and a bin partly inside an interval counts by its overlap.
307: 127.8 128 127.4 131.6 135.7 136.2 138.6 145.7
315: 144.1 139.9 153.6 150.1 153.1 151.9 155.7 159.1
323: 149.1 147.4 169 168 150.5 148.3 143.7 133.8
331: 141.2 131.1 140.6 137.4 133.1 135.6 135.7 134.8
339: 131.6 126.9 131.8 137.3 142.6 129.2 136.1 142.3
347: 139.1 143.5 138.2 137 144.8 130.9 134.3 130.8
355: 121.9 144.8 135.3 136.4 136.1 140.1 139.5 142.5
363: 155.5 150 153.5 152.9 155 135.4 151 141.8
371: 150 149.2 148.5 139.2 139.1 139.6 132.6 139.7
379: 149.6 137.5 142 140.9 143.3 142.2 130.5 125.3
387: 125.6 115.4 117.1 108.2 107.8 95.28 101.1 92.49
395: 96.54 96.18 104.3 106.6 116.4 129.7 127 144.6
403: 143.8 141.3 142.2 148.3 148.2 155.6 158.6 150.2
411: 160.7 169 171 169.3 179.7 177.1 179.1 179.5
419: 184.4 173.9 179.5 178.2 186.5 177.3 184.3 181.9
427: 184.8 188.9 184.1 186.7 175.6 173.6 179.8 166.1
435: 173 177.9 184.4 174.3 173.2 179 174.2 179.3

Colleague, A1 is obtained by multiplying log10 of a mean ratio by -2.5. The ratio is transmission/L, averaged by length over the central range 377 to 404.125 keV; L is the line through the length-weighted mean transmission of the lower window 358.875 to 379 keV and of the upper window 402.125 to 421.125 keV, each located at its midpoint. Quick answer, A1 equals 0.24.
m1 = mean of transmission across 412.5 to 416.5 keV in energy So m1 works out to 174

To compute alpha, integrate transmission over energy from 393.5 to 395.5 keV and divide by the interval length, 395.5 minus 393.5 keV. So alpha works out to 94.5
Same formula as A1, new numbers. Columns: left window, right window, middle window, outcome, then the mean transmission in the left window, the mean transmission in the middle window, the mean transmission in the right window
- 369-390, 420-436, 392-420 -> 0.13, 137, 143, 180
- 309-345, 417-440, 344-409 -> 0.19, 142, 134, 179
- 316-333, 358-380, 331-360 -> 0.09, 150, 136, 144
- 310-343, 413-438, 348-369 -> 0.10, 143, 141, 179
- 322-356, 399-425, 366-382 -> 0.05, 140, 144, 162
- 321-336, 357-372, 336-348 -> 0.08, 147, 136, 145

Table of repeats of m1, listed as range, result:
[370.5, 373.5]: 149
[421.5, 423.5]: 182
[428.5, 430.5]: 185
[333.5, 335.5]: 135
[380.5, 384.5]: 142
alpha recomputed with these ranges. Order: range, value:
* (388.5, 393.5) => 106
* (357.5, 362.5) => 139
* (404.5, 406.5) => 145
